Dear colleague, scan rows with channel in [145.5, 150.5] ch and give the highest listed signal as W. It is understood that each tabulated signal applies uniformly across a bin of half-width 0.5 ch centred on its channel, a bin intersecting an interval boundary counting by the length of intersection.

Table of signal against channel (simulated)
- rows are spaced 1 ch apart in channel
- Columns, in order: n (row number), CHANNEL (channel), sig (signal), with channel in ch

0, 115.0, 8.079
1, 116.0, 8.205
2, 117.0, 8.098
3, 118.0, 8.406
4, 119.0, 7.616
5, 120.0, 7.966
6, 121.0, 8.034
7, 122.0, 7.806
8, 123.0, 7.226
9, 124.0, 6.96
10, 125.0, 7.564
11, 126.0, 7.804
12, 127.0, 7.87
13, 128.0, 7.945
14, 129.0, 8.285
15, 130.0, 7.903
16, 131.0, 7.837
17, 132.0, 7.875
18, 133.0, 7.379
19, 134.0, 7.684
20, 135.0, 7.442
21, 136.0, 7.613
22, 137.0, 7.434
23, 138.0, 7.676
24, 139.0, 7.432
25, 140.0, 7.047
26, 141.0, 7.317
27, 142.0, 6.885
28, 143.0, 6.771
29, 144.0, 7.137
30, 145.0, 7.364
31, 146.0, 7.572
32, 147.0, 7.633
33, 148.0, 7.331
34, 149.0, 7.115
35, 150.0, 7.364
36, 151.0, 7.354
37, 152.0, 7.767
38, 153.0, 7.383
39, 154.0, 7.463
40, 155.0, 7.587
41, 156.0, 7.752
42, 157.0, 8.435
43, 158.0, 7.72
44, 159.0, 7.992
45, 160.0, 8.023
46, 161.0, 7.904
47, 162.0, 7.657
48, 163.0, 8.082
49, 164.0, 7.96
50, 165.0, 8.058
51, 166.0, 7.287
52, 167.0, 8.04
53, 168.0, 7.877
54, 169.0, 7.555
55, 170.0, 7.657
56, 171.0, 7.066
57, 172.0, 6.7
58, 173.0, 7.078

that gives 7.633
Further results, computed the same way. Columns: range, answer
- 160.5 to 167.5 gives 8.082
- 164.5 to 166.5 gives 8.058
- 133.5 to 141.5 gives 7.684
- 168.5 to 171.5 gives 7.657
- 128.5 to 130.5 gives 8.285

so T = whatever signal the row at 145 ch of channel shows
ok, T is 7.364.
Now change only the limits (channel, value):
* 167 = 8.04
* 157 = 8.435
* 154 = 7.463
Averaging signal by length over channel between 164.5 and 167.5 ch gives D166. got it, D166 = 7.79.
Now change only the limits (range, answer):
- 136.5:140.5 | 7.4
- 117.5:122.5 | 7.97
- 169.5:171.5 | 7.36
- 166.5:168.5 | 7.96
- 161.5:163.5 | 7.87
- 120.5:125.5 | 7.52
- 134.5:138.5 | 7.54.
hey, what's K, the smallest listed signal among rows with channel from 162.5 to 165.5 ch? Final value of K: 7.96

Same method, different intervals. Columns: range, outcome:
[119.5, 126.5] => 6.96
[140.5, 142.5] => 6.885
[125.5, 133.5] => 7.379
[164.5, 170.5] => 7.287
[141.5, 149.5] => 6.771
